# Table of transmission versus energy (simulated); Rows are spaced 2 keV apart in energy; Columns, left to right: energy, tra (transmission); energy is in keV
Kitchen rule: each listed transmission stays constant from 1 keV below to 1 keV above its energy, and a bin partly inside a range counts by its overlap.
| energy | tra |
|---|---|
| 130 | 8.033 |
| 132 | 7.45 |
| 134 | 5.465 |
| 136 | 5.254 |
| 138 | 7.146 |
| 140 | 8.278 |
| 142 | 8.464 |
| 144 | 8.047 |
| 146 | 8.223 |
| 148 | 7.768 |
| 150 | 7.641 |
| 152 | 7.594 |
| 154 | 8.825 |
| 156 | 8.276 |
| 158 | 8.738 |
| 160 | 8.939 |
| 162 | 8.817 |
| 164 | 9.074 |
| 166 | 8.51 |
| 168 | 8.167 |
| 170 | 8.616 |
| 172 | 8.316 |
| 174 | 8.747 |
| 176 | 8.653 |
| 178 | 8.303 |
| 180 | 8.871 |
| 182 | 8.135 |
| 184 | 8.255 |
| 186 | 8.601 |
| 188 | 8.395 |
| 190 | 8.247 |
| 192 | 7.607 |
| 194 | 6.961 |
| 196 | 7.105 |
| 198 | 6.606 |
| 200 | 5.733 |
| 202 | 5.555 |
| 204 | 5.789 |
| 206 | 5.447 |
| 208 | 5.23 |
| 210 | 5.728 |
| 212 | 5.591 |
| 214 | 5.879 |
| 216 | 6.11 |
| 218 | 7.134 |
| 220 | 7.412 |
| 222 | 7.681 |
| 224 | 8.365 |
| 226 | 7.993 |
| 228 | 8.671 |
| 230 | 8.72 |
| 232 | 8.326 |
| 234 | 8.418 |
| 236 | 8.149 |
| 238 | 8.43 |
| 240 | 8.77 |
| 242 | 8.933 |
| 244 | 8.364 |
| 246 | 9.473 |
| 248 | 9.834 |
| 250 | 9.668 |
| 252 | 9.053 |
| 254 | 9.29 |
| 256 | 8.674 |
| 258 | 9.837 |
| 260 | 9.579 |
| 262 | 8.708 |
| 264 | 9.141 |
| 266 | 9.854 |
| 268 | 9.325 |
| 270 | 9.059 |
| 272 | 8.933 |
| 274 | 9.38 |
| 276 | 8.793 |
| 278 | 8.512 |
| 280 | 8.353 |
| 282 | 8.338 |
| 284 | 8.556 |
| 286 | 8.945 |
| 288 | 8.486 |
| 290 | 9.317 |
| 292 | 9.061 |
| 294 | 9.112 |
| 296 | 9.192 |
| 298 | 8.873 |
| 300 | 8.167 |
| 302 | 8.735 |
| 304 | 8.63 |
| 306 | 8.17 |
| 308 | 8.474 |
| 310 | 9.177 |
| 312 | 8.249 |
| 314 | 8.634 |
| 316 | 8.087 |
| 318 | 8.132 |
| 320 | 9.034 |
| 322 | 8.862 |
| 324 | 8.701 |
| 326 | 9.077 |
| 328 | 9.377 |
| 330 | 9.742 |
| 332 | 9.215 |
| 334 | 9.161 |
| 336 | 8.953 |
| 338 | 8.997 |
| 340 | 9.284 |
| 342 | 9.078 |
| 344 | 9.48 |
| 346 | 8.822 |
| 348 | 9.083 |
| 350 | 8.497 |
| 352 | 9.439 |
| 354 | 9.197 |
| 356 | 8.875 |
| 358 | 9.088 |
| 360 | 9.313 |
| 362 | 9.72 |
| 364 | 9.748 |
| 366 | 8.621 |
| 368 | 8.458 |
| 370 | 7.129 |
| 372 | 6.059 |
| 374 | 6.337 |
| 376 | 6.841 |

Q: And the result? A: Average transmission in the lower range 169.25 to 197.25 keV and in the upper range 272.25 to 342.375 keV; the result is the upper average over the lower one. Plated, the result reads 1.1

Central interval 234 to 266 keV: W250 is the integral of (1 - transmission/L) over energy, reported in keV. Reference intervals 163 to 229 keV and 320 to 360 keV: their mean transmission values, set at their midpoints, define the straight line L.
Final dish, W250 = -4.0 keV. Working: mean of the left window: 7.44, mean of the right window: 9.11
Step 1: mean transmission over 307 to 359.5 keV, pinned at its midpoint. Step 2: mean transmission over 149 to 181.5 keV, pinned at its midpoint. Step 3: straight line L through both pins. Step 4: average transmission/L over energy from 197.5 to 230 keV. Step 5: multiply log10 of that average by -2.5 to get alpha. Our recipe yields 0.29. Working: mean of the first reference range 8.5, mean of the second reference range 8.95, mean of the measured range 6.62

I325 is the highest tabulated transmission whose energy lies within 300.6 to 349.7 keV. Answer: 9.742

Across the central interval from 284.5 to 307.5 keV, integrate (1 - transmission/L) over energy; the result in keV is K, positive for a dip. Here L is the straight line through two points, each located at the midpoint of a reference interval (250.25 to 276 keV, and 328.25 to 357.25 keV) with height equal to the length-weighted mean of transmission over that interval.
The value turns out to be 1.04 keV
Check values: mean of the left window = 9.23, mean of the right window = 9.14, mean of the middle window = 8.78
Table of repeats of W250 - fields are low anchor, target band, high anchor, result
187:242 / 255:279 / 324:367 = -3.5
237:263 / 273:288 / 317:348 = 0.7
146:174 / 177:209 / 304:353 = 5.0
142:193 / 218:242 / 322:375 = 0.8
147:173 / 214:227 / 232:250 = 2.1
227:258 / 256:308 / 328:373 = -0.1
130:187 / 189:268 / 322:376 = 4.8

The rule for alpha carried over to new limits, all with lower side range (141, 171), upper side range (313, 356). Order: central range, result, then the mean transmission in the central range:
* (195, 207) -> 0.38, 6.04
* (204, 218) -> 0.43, 5.78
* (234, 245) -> 0.02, 8.52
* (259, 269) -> -0.07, 9.32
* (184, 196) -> 0.08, 7.92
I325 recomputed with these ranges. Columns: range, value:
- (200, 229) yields 8.671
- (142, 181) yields 9.074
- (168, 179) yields 8.747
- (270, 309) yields 9.38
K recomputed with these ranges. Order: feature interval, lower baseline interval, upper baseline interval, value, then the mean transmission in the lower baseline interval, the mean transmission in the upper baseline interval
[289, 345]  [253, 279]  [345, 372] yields 0.5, 9.16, 8.82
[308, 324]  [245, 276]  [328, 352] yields 1.0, 9.3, 9.14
